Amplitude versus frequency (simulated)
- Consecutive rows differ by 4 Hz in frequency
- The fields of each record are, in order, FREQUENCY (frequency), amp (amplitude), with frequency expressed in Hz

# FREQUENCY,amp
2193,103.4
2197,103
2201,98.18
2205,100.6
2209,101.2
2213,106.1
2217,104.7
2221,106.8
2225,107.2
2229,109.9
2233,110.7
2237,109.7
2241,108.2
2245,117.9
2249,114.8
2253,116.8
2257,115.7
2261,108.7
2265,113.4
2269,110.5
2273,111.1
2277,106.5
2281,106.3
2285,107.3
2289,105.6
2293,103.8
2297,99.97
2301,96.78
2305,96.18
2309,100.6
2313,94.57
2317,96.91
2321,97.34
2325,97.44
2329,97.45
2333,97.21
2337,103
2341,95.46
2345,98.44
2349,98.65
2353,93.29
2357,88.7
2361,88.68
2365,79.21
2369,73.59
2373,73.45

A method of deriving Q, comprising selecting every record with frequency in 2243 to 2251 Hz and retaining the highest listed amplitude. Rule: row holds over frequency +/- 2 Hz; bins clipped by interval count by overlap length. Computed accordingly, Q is 117.9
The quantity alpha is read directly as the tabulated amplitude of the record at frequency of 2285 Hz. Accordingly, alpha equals 107.3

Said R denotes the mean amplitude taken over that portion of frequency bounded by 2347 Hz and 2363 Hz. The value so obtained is 92.3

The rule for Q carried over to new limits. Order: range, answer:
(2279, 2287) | 107.3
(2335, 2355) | 103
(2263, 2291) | 113.4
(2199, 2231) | 109.9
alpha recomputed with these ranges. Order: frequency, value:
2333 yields 97.21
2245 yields 117.9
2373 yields 73.45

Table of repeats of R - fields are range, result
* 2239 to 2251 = 114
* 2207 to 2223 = 105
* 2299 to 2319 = 97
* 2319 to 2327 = 97.4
